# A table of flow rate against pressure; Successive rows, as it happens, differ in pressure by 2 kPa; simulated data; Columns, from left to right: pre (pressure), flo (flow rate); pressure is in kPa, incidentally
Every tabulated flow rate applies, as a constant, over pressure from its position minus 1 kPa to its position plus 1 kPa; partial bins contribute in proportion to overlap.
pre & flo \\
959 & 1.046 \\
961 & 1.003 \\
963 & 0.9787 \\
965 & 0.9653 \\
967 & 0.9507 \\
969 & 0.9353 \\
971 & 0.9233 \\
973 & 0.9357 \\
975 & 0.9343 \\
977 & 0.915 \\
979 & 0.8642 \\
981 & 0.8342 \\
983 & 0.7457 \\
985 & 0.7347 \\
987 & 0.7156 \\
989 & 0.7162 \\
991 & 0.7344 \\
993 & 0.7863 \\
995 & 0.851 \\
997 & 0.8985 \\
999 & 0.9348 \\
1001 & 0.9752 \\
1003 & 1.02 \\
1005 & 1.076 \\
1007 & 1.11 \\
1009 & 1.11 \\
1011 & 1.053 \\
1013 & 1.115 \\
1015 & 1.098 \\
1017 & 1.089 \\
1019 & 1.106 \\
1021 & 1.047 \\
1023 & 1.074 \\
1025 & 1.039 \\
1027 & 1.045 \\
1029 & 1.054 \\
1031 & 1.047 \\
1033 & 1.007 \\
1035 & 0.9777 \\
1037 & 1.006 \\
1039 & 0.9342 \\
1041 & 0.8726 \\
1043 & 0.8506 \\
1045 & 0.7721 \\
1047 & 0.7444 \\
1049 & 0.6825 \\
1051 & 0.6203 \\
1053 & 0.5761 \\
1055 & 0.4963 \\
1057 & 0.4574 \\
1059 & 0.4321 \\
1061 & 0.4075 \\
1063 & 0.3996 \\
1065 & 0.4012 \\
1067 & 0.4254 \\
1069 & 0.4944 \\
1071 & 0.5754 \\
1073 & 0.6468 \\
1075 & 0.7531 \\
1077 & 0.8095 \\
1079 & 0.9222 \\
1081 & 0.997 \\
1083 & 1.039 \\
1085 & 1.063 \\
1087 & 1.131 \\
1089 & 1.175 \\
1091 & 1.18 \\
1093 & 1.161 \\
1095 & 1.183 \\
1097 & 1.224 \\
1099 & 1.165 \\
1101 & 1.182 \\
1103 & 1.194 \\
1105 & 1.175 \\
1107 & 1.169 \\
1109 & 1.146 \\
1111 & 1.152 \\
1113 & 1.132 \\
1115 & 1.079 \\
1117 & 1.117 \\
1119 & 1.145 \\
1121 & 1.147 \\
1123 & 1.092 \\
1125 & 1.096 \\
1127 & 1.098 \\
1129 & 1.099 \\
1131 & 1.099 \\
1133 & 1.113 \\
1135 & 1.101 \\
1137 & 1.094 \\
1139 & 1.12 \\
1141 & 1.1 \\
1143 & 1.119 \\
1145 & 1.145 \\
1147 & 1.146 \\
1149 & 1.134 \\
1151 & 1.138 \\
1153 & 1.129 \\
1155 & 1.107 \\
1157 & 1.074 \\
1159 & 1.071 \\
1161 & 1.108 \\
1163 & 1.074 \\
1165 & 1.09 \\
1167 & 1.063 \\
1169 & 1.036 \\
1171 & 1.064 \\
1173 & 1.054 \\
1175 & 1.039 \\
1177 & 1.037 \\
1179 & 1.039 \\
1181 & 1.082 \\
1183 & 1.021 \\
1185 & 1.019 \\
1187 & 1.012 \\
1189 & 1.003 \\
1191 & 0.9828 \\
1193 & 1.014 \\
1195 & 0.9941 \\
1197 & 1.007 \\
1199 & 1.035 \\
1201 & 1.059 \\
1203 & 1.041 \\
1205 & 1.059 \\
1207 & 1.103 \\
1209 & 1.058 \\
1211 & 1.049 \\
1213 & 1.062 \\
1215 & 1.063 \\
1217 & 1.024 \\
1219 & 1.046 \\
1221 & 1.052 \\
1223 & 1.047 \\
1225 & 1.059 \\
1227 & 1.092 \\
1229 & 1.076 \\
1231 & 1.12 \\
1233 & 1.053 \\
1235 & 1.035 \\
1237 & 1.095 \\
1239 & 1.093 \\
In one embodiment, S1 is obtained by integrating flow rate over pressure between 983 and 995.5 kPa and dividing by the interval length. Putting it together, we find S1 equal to 0.752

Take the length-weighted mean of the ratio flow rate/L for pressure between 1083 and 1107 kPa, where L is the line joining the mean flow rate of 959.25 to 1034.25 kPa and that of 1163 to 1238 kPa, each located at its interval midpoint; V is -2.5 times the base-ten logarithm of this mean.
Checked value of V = -0.16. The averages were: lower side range 0.958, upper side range 1.05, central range 1.16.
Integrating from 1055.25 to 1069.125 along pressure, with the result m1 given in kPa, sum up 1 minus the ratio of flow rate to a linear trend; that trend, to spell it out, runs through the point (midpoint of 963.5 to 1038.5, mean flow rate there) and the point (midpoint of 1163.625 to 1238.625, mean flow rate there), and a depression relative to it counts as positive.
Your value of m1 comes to 7.8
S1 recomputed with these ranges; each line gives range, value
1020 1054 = 0.903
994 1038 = 1.03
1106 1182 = 1.1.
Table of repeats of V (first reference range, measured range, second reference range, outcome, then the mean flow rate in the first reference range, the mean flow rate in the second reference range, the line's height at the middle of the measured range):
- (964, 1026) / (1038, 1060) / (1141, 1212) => 0.40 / 0.945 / 1.06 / 0.98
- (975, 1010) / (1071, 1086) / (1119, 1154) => 0.18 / 0.885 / 1.12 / 1.02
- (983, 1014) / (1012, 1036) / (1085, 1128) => -0.09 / 0.916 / 1.15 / 0.971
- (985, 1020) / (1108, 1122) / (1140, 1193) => -0.10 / 0.958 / 1.07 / 1.04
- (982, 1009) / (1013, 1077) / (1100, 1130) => 0.23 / 0.878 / 1.13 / 0.984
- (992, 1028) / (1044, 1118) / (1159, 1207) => 0.18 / 1.02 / 1.04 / 1.03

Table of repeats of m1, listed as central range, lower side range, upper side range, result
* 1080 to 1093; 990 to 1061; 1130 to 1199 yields -1.71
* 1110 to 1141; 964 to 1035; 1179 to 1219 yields -3.24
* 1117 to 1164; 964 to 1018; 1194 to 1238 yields -4.57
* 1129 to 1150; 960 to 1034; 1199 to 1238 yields -1.87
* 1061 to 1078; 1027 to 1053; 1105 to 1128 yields 7.35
